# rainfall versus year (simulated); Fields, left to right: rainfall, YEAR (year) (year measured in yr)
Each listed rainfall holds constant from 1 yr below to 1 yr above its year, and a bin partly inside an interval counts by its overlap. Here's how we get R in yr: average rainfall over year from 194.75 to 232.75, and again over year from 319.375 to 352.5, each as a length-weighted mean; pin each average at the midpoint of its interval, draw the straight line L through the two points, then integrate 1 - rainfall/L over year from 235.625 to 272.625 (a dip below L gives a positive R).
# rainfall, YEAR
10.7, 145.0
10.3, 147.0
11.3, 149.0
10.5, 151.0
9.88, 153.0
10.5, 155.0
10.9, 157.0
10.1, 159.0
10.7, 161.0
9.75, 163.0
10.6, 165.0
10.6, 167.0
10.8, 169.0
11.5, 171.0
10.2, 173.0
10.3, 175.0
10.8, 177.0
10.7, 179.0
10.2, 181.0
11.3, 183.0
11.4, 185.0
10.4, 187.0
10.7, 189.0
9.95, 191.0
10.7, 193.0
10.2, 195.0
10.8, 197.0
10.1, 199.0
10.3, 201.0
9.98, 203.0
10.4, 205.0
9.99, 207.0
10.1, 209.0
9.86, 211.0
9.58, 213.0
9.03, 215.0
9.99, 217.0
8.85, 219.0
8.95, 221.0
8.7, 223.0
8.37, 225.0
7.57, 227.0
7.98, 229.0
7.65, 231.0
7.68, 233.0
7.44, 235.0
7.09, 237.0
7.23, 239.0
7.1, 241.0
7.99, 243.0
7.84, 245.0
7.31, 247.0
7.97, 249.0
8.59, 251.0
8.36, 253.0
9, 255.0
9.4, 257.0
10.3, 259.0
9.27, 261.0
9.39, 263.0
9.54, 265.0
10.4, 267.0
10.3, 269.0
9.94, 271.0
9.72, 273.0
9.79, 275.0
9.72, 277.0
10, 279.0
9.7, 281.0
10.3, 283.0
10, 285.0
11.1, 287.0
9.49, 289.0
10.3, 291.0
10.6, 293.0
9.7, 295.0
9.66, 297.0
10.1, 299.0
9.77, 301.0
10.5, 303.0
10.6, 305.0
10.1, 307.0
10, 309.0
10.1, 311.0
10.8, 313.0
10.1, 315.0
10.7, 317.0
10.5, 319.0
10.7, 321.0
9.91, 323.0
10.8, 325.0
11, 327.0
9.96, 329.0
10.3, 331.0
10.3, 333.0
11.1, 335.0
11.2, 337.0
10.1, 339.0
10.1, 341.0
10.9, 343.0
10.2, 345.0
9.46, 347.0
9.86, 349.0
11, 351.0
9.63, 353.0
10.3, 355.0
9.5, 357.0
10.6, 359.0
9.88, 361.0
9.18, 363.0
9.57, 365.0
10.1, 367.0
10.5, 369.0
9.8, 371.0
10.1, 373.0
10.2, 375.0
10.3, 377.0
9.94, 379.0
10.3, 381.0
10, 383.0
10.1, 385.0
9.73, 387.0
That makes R 3.7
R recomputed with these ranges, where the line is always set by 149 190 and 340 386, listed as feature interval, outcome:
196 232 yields 3.92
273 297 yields 0.59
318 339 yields -0.81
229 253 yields 6.31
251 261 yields 1.13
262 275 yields 0.57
